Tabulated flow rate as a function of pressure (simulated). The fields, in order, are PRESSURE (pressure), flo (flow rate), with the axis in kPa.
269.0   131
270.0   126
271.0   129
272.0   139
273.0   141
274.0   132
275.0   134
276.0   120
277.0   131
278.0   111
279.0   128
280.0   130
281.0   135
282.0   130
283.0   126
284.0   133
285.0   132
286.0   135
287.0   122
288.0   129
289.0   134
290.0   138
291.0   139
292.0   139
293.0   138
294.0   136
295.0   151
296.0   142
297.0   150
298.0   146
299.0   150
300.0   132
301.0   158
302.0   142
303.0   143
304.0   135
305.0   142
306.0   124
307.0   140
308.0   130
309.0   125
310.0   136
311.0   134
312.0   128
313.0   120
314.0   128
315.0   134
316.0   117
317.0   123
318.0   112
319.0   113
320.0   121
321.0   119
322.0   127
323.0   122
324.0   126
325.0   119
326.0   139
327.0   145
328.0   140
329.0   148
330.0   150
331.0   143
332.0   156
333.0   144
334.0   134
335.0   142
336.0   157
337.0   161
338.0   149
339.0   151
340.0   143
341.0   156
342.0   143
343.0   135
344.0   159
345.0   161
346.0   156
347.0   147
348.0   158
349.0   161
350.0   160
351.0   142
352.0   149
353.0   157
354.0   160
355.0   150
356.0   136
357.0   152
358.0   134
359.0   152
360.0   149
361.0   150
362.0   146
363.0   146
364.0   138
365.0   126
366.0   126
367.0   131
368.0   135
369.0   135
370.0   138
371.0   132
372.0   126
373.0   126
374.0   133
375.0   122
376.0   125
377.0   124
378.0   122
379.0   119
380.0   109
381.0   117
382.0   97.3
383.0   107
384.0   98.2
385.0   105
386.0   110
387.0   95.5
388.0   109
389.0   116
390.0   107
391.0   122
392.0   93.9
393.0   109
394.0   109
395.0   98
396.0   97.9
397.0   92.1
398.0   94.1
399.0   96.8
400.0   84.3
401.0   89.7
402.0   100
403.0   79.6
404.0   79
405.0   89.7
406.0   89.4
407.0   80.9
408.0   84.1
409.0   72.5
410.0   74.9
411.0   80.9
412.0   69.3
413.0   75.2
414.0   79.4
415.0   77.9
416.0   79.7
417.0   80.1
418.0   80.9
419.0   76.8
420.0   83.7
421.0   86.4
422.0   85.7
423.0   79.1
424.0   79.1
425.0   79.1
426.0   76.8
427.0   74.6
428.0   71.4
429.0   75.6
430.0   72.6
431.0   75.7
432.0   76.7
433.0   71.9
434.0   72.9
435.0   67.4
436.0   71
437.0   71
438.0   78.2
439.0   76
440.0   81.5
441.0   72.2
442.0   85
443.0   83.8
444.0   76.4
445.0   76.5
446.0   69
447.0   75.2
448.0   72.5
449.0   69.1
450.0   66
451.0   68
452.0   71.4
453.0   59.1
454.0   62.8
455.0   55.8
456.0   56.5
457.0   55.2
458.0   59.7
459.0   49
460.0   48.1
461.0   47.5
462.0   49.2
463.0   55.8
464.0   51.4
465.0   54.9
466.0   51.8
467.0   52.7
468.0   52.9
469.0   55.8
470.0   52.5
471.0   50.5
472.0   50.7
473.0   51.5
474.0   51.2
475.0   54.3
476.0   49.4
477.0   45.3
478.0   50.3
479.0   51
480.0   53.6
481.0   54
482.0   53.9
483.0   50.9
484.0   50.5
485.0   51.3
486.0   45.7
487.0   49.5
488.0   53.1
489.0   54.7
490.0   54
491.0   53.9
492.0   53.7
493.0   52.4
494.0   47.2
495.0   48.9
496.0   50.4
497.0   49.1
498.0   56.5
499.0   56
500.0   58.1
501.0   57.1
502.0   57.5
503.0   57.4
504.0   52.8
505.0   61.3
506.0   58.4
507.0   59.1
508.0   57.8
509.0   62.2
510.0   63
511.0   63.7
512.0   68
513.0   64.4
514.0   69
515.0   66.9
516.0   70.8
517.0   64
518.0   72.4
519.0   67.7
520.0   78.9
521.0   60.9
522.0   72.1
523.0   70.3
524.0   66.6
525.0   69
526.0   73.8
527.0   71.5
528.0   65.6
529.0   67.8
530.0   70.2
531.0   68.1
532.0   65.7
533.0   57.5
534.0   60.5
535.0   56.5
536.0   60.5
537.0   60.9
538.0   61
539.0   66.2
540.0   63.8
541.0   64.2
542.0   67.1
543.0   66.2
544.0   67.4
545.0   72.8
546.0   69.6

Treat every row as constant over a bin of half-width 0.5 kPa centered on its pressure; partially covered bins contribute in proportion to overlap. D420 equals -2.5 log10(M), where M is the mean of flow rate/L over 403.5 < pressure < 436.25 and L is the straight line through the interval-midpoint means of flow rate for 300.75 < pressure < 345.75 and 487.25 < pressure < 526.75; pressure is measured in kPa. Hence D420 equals 0.24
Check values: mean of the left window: 137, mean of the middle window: 77.9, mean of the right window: 60.8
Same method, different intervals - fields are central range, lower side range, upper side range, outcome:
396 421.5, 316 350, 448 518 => 0.18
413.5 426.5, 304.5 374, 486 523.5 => 0.24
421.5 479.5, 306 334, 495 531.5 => 0.31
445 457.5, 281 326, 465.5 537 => 0.18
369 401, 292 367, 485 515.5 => 0.03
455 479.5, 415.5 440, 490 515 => 0.27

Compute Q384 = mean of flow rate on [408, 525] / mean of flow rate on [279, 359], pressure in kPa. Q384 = 0.46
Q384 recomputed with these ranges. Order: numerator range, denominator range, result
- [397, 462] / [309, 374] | 0.54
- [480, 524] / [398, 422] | 0.71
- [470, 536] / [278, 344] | 0.43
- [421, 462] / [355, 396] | 0.57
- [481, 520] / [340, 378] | 0.41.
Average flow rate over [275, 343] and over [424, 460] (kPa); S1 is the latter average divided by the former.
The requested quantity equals 0.52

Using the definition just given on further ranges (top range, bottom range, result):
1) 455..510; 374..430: 0.57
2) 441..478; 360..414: 0.55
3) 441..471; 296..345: 0.45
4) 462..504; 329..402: 0.40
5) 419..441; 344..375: 0.53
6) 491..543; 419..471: 0.92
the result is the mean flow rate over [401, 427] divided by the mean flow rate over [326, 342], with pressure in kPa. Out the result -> 0.5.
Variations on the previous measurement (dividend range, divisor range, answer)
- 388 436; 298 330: 0.64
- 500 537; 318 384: 0.47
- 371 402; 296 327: 0.83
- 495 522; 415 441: 0.80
